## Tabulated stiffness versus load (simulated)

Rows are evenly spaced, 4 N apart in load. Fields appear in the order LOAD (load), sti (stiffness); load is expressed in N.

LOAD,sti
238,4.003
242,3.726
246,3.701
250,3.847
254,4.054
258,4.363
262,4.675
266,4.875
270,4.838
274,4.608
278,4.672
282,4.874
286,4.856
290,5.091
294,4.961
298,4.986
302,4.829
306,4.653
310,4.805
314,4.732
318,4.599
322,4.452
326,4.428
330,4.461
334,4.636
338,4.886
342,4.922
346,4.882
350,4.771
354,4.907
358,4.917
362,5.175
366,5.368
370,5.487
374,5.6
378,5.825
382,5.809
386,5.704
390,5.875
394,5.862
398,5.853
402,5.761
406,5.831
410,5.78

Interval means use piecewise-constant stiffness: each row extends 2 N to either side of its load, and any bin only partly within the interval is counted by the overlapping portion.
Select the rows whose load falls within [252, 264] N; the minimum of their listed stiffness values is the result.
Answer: 4.054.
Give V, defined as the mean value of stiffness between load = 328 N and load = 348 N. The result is 4.76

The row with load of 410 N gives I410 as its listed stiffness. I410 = 5.78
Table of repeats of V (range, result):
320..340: 4.57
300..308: 4.74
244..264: 4.13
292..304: 4.93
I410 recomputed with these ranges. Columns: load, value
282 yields 4.874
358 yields 4.917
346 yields 4.882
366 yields 5.368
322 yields 4.452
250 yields 3.847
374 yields 5.6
